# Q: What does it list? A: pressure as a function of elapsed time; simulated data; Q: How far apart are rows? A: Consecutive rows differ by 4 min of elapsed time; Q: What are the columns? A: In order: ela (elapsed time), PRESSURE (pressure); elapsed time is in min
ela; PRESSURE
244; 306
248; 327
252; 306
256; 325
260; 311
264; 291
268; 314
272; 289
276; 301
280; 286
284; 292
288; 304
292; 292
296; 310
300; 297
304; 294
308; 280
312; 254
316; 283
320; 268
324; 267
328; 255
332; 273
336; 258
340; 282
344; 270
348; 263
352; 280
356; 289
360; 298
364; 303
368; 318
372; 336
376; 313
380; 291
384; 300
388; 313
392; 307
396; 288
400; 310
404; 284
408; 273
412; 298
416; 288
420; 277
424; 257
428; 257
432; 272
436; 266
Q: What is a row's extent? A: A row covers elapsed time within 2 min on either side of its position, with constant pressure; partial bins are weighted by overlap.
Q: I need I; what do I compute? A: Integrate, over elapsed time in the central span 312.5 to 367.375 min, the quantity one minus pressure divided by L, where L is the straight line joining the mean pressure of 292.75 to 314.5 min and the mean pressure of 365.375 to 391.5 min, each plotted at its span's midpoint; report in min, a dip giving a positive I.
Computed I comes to 4.1 min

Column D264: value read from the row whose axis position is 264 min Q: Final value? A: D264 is 291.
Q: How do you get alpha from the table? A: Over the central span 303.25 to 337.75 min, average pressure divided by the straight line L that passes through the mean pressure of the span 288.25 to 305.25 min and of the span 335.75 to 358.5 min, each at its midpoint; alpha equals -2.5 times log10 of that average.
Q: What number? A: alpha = 0.07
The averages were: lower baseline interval 299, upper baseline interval 275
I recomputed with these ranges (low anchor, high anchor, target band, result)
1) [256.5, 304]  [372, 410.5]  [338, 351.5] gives 1.2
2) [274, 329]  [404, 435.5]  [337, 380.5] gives -2.2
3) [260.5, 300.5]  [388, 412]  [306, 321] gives 1.3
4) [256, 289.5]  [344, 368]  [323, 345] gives 1.8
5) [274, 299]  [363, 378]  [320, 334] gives 1.9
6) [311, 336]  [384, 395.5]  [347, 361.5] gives 0.1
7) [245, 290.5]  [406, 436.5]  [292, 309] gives 0.1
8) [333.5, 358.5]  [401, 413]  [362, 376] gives -2.0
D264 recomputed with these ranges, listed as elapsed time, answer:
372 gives 336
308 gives 280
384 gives 300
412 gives 298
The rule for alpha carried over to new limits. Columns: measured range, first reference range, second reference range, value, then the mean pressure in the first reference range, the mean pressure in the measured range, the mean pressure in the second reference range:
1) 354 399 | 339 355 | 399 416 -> -0.087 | 274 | 305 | 290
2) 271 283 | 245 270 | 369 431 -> 0.062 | 312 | 292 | 293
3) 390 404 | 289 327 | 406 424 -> -0.067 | 283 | 299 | 281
